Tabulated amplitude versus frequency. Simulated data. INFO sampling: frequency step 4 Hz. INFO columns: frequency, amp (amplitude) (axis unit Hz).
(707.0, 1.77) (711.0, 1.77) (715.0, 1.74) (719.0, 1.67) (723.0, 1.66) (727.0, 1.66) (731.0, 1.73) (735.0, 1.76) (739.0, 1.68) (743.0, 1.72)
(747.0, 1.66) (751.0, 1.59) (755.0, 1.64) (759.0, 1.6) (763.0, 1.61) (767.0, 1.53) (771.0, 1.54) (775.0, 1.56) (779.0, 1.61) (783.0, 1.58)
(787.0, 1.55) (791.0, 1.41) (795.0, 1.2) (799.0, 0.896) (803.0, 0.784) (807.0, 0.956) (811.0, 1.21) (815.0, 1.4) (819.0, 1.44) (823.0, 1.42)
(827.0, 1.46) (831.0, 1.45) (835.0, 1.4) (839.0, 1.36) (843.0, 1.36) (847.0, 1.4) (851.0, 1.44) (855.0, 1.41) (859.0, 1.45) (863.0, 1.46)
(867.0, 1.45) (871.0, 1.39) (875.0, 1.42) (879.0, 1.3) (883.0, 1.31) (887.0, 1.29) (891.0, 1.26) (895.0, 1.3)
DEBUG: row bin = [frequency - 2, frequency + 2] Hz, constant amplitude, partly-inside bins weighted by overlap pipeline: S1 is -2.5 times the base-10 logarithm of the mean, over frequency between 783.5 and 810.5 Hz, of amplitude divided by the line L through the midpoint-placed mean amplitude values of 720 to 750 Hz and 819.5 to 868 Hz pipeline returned 0.31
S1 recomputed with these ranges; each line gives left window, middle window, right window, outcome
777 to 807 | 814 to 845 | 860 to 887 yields -0.07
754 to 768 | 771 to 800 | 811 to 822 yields 0.06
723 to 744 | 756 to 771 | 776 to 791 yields 0.03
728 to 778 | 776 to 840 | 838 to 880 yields 0.15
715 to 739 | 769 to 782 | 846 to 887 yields 0.02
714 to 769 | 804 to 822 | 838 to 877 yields 0.22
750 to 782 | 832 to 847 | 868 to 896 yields 0.03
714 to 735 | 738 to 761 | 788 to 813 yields -0.10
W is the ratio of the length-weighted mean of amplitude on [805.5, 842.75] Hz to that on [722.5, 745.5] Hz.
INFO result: 0.79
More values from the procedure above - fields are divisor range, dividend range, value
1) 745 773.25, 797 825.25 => 0.73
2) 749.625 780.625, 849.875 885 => 0.89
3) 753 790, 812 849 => 0.89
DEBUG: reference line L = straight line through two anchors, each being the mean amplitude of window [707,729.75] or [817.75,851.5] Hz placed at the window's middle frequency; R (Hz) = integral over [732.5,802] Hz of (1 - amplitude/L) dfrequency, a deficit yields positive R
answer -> 2.6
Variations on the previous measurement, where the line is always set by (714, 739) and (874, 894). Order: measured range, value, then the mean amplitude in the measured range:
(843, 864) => -0.6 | 1.42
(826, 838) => 0.1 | 1.43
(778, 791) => 0.0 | 1.55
